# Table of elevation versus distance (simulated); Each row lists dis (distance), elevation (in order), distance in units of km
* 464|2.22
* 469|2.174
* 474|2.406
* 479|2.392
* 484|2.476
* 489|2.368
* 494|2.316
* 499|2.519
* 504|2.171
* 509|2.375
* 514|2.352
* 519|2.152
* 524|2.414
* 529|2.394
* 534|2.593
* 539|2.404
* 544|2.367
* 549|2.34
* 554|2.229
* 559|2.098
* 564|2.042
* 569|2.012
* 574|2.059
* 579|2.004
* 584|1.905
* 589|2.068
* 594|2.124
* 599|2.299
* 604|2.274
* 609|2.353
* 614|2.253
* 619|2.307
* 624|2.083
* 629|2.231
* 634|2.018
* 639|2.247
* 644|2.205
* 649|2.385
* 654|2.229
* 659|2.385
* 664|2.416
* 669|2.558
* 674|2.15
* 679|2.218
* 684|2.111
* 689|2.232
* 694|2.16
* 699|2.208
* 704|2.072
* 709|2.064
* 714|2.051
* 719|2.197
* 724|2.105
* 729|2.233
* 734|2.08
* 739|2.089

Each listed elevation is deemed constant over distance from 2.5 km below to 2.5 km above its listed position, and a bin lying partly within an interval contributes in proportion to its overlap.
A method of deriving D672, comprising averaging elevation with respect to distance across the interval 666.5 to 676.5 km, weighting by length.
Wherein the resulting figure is 2.35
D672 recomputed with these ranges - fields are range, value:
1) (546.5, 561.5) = 2.22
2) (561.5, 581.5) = 2.03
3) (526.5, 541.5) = 2.46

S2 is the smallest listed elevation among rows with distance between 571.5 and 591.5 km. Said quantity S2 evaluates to 1.905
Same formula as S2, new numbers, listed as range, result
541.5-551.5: 2.34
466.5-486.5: 2.174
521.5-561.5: 2.098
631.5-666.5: 2.018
